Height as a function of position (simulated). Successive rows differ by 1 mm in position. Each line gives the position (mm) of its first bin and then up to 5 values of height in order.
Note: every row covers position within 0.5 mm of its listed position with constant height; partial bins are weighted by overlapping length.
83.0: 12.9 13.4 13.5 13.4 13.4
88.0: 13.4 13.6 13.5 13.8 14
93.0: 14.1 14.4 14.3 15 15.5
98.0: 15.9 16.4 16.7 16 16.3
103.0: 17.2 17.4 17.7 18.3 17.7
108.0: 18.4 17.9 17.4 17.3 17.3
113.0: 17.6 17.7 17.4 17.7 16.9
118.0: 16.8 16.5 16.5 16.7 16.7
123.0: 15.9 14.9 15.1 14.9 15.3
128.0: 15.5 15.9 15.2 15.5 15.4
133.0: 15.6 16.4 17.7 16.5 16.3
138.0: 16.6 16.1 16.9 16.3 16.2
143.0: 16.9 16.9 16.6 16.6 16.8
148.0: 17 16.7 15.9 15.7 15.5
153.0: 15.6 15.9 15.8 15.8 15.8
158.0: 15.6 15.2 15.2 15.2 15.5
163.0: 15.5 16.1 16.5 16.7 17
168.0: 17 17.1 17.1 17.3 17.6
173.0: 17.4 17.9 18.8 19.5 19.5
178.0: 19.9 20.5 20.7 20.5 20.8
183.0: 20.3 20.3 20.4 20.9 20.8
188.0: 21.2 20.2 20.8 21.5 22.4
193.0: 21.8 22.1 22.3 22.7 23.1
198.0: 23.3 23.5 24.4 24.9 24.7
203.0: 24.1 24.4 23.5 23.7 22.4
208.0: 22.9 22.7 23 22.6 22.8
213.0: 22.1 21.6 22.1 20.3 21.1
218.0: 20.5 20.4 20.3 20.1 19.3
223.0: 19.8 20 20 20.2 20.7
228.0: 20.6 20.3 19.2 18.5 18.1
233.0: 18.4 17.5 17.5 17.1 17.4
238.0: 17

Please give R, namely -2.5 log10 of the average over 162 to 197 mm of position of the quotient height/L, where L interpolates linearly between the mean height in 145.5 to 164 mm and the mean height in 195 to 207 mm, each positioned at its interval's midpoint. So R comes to 0.04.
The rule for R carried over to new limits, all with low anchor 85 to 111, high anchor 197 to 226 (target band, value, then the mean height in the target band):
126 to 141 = 0.107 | 16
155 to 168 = 0.211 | 15.9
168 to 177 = 0.117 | 17.9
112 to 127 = 0.024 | 16.5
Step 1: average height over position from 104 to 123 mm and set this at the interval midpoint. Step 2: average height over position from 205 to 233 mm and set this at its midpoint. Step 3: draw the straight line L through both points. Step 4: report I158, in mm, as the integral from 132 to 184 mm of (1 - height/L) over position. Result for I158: 5.0 mm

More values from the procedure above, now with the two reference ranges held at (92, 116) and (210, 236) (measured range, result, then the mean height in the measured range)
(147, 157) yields 1.1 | 16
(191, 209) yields -3.5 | 23.2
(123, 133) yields 1.2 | 15.3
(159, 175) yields 1.6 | 16.6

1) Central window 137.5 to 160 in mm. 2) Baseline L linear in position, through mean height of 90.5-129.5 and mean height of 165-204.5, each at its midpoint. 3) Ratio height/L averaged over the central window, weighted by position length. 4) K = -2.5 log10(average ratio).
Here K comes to 0.15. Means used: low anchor 16.3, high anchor 20.6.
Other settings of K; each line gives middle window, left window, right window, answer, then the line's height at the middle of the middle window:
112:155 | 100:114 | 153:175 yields 0.04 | 16.9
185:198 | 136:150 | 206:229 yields -0.11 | 19.6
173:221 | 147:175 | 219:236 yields -0.20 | 18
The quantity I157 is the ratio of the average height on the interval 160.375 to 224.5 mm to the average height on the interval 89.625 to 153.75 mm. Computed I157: 1.26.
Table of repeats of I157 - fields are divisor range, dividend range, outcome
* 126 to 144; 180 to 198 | 1.32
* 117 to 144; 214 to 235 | 1.23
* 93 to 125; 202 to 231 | 1.29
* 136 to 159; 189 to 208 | 1.42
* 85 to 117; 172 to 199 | 1.30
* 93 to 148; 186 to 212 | 1.38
